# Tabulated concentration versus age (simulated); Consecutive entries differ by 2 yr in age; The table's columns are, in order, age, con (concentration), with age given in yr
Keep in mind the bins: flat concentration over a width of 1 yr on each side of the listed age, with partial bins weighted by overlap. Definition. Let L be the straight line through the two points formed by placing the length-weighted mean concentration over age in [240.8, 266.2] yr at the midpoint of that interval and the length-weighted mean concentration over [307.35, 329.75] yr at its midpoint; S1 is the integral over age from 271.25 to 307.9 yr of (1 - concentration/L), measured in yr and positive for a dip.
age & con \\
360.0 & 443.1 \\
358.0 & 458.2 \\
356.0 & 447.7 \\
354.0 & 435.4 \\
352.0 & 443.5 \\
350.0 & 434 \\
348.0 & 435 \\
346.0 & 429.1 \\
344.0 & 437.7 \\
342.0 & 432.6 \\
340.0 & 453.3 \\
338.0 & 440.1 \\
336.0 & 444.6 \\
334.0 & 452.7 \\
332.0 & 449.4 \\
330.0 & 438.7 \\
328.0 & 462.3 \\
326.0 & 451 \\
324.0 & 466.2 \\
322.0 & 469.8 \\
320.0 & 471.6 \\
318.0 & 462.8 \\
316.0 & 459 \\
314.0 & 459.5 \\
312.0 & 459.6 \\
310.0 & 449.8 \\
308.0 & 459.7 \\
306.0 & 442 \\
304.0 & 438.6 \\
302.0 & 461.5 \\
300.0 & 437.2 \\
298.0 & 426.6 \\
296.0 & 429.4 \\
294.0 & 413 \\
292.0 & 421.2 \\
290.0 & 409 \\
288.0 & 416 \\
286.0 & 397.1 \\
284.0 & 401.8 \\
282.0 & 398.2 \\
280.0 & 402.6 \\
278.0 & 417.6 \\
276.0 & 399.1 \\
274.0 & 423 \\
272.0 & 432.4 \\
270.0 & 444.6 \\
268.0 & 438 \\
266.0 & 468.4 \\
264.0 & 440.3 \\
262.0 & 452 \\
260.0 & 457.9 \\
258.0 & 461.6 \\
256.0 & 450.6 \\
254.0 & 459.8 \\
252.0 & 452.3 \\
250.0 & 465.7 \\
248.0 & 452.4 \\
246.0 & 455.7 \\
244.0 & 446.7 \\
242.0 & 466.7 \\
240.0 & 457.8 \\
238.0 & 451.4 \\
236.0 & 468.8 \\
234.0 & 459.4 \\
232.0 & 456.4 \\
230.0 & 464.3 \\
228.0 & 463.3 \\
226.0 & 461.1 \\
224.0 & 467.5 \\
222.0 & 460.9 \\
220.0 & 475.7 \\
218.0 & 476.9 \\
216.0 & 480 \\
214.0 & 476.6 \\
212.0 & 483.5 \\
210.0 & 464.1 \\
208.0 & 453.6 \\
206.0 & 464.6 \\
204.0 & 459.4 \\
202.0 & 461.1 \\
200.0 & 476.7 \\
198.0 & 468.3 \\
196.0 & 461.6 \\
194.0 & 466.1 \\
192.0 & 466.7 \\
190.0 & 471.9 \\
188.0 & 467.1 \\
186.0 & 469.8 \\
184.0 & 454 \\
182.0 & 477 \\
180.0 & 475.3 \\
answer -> 3.0 yr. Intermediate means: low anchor 456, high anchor 460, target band 421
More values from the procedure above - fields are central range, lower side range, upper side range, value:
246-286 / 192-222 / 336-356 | 1.7 yr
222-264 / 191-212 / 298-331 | 0.3 yr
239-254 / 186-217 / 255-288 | -0.5 yr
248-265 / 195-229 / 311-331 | 0.4 yr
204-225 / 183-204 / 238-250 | -0.4 yr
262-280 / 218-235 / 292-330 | 1.0 yr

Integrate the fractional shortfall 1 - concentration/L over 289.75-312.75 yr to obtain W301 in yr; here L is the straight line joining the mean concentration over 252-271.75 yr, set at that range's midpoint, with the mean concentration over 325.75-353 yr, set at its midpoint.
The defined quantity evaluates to 0.5 yr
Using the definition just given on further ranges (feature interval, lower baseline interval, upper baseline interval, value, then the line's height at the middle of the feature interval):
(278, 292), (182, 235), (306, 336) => 1.6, 460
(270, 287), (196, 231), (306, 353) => 1.7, 458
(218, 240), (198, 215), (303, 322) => 0.1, 465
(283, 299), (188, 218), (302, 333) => 1.6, 459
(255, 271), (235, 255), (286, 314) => 0.0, 450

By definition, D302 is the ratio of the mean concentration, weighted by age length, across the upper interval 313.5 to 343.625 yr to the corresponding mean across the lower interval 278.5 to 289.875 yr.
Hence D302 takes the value 1.12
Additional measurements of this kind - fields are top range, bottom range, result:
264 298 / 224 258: 0.92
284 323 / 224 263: 0.96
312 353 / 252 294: 1.05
